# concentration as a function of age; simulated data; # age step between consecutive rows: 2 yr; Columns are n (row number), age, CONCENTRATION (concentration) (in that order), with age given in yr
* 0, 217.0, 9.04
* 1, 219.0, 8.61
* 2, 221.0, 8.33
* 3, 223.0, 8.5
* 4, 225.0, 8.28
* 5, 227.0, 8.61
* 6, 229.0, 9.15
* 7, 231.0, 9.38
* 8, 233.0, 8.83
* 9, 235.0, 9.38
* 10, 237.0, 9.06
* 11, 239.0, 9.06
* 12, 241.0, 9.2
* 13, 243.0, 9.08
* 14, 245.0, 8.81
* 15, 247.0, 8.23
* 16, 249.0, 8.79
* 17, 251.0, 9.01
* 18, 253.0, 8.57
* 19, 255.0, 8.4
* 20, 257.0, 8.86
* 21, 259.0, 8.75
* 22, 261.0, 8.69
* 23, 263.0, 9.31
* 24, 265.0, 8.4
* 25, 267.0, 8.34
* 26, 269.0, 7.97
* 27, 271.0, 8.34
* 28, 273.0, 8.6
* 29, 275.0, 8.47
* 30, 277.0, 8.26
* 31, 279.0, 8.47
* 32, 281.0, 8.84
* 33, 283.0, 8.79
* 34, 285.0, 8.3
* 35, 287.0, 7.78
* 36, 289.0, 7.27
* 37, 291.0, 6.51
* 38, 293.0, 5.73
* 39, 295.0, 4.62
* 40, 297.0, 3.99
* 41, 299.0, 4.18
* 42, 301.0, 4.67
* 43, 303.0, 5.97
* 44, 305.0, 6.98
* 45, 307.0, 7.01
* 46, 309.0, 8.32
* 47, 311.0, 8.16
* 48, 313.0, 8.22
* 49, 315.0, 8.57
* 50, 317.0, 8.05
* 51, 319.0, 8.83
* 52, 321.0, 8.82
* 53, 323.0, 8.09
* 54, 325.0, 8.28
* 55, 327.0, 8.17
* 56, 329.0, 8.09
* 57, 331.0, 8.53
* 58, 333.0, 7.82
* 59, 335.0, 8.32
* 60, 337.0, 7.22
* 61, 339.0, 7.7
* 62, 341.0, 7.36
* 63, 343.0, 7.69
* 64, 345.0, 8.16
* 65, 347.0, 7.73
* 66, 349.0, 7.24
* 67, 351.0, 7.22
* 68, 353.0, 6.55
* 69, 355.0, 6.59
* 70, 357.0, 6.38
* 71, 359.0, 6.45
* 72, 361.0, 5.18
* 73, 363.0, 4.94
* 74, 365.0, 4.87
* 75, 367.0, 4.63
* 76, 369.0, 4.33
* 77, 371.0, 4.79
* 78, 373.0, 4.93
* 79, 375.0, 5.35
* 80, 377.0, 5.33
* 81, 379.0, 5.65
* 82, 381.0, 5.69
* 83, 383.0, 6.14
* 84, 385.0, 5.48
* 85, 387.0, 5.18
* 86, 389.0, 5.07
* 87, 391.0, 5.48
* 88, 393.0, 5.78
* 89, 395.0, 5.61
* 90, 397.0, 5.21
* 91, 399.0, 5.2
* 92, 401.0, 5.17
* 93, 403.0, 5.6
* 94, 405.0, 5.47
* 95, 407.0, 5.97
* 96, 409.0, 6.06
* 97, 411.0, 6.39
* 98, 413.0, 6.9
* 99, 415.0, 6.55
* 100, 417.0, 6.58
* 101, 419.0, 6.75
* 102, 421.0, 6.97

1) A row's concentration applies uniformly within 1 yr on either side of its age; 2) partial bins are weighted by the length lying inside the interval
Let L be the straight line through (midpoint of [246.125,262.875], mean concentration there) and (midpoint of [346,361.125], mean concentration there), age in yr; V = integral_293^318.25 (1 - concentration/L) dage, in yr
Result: 3.7 yr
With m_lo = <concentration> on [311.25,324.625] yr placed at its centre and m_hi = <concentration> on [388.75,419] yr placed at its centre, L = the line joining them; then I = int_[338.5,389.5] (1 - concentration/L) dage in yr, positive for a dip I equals 7.6 yr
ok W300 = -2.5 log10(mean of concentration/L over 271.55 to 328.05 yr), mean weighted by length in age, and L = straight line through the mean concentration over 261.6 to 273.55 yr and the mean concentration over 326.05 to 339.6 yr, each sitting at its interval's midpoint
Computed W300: 0.11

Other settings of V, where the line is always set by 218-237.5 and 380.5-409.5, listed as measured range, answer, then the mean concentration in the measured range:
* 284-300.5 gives 3.4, 6.01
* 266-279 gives -0.7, 8.34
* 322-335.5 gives -2.7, 8.18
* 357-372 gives 2.5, 5.12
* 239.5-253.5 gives -0.6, 8.83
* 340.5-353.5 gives -2.0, 7.46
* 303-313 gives -0.4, 7.51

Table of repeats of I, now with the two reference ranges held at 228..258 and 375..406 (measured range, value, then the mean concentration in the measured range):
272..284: -0.7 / 8.57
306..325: -2.7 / 8.23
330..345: -2.5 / 7.83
